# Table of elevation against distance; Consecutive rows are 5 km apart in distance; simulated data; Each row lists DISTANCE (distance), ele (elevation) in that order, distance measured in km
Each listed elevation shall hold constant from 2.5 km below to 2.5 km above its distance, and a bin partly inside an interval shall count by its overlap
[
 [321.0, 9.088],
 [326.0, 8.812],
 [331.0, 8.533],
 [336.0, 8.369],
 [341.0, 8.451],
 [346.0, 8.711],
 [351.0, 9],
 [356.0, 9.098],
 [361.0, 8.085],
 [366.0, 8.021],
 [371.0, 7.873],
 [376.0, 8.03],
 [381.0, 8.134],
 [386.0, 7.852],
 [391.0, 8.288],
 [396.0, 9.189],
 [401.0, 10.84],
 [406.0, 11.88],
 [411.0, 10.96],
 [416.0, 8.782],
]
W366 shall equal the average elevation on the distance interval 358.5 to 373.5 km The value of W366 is 7.99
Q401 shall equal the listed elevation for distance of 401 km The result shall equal 10.84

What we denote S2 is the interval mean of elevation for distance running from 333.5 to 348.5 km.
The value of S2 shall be 8.51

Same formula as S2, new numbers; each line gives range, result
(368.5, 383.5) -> 8.01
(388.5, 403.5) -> 9.44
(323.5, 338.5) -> 8.57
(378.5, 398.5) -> 8.37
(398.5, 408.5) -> 11.4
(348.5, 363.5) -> 8.73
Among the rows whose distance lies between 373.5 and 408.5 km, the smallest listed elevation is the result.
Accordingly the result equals 7.852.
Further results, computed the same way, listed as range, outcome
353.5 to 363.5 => 8.085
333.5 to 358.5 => 8.369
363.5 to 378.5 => 7.873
